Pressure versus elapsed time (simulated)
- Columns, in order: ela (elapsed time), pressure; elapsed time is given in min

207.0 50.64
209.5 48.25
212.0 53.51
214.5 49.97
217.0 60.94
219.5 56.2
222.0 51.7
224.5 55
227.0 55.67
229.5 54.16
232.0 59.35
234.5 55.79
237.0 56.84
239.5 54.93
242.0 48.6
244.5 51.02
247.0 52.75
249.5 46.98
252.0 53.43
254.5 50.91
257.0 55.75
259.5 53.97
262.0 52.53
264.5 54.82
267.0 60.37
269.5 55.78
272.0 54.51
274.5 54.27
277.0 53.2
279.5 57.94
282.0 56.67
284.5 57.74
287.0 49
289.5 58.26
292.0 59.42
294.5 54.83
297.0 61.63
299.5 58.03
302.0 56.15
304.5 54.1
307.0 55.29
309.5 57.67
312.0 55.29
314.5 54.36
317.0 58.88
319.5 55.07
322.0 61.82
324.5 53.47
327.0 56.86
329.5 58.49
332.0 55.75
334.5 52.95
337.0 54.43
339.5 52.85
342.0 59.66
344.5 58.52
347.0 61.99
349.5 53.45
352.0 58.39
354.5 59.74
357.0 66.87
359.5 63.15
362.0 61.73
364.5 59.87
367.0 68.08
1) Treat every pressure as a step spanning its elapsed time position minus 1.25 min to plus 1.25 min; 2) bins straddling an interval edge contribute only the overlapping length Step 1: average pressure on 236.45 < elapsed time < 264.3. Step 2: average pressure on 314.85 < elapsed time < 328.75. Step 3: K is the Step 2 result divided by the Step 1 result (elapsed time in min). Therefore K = 1.09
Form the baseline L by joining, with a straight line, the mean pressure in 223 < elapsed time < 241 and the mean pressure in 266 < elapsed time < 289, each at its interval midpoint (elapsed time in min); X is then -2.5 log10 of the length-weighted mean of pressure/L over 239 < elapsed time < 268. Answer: 0.06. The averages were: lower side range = 55.8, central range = 52.9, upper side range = 55.5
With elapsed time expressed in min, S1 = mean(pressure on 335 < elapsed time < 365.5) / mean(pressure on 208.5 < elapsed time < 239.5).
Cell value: 1.08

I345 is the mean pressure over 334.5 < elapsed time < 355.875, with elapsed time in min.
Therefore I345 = 57.2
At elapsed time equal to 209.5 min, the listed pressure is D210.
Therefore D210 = 48.25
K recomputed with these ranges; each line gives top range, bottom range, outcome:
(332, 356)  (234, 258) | 1.08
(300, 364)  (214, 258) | 1.07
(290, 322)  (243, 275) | 1.06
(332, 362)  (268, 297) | 1.04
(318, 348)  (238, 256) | 1.11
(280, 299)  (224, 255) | 1.06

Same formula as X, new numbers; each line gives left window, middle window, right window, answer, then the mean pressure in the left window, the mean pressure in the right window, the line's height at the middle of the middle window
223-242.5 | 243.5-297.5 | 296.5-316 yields 0.02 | 55.2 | 56.4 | 55.8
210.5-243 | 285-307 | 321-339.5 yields -0.02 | 54.8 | 55.9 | 55.6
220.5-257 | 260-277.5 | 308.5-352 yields -0.01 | 53.5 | 56.6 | 54.5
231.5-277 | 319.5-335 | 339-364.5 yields 0.03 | 53.9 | 59.8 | 58.4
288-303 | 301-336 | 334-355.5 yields 0.03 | 57.9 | 57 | 57.5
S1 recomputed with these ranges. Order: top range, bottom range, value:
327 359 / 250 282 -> 1.06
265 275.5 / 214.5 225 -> 1.02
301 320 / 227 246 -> 1.03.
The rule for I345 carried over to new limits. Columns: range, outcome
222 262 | 53.6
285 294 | 55.7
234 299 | 54.7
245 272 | 53.7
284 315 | 56.3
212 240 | 55.4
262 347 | 56.3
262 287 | 55.6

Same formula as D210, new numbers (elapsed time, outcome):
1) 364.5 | 59.87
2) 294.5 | 54.83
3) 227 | 55.67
